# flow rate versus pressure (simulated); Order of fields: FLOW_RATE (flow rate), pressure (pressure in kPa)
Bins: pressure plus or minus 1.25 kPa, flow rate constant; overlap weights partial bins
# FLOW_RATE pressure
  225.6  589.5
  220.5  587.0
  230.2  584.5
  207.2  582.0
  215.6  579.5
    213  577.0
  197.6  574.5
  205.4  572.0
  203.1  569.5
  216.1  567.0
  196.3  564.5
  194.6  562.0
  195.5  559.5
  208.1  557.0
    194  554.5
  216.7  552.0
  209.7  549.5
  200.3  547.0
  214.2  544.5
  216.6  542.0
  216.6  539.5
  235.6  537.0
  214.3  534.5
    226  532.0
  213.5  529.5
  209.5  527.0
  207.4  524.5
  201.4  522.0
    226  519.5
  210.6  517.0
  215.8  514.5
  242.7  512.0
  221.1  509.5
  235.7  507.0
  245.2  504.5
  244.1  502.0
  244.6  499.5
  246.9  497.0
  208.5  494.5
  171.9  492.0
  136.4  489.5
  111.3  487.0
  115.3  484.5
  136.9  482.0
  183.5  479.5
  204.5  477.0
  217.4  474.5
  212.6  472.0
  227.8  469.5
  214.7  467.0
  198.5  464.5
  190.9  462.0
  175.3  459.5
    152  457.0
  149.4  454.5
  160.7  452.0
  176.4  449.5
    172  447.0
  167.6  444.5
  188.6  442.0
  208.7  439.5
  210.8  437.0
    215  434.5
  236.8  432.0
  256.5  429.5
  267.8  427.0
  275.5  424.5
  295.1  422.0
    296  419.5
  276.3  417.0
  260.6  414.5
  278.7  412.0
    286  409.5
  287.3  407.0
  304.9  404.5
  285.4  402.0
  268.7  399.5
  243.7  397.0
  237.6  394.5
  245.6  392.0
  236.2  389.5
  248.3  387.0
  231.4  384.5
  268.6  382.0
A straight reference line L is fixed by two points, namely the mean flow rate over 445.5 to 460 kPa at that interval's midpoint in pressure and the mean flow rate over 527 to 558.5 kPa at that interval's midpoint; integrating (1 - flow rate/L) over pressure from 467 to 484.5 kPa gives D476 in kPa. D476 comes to -1.6 kPa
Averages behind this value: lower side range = 164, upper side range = 213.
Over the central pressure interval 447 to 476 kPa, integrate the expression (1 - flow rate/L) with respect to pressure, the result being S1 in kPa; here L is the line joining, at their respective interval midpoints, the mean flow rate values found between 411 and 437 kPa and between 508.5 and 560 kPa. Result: 6.8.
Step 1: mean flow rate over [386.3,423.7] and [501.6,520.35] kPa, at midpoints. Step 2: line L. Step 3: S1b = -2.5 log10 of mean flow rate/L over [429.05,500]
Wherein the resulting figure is 0.30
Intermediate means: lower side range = 270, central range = 188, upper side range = 230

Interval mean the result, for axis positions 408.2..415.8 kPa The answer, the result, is 275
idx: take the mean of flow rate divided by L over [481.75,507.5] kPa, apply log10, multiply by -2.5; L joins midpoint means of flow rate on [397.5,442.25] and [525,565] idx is 0.20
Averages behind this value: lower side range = 262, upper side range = 210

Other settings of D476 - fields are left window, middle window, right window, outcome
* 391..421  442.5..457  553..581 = 5.1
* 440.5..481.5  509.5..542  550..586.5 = -3.2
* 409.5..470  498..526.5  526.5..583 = -1.7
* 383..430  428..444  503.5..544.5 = 2.4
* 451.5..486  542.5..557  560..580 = -0.6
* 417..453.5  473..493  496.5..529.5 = 5.8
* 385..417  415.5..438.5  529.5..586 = -0.2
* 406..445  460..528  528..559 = 7.8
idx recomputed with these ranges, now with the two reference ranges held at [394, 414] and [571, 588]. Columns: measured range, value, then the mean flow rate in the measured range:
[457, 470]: 0.28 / 195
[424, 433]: 0.03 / 258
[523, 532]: 0.09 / 212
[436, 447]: 0.34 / 191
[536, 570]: 0.07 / 208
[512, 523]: 0.09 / 217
